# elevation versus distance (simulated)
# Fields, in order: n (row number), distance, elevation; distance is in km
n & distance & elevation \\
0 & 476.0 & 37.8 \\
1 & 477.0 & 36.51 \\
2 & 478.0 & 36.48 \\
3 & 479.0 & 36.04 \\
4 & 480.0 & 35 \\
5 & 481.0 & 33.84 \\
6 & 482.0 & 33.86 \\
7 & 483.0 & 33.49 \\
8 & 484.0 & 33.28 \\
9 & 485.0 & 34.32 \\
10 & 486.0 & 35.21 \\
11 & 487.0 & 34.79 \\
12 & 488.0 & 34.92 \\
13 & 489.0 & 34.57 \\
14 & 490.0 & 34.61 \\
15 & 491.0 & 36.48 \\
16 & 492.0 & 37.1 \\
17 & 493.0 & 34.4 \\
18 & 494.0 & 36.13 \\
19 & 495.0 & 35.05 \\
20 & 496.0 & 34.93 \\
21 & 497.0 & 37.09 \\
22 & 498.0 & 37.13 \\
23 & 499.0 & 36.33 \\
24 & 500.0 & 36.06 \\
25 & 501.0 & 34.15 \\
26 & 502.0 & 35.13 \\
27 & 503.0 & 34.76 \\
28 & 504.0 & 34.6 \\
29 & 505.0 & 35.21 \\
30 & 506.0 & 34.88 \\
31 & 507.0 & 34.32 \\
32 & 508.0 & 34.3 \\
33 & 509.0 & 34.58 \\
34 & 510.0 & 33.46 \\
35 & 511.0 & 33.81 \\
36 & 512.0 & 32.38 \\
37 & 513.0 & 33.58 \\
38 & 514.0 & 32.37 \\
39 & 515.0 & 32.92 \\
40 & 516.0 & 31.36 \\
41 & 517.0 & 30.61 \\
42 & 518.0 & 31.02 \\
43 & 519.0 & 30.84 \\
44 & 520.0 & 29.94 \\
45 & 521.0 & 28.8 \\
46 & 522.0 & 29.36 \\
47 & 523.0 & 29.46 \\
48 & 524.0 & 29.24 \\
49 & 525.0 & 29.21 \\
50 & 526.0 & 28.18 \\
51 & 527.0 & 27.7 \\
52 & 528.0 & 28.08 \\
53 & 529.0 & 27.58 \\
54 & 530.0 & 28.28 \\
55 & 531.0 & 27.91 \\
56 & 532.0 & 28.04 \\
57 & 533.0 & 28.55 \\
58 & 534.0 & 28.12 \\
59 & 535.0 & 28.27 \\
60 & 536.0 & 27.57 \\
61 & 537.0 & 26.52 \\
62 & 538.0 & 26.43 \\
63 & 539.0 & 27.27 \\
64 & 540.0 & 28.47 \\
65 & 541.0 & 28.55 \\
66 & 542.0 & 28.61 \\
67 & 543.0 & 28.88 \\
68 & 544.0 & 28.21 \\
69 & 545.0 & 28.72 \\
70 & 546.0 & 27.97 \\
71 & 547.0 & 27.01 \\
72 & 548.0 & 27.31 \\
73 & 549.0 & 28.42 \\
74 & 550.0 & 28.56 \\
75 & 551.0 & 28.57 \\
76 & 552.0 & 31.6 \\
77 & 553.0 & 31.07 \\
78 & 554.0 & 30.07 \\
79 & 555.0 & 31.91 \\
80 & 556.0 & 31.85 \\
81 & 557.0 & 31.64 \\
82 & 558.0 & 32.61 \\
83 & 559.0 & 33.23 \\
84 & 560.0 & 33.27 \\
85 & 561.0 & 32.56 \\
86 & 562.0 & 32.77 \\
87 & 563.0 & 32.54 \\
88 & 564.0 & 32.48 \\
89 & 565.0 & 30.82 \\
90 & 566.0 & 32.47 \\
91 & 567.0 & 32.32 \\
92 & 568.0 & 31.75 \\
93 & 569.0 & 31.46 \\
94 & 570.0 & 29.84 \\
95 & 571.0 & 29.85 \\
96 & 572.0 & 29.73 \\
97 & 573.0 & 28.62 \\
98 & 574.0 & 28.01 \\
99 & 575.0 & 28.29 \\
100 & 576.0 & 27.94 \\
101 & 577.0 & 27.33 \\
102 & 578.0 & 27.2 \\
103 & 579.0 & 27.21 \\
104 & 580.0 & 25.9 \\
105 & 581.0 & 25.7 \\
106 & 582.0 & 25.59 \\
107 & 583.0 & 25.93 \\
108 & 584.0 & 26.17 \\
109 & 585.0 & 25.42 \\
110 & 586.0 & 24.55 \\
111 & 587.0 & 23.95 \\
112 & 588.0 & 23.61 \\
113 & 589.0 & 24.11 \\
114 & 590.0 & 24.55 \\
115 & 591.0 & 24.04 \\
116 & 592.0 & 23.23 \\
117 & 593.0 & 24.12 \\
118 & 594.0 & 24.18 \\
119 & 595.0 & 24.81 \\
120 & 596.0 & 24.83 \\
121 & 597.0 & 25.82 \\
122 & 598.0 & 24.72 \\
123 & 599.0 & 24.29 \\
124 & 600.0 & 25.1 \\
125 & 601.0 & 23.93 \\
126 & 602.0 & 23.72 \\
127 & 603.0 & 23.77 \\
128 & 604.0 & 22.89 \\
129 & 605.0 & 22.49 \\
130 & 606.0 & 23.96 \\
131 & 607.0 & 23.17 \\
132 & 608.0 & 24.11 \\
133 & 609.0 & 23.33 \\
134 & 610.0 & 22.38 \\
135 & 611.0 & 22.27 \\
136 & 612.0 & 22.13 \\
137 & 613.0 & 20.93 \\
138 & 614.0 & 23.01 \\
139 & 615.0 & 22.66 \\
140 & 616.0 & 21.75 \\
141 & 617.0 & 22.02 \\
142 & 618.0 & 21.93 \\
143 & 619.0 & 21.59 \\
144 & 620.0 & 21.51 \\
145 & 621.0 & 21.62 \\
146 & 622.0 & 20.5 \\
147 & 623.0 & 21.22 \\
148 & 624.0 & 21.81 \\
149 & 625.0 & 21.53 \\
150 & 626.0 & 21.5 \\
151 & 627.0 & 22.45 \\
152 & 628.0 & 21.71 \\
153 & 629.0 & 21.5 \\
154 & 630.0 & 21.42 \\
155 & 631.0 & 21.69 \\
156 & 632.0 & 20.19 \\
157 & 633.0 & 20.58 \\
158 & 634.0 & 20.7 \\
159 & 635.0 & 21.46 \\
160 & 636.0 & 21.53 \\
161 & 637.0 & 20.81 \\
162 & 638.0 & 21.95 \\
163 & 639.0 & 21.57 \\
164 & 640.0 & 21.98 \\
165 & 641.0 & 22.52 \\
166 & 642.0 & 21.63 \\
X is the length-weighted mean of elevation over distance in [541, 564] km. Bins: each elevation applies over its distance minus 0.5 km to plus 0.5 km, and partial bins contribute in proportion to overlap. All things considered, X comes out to 30.3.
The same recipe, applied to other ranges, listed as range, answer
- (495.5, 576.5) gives 30.8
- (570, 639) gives 23.7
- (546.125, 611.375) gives 27.4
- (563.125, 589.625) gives 28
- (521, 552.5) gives 28.3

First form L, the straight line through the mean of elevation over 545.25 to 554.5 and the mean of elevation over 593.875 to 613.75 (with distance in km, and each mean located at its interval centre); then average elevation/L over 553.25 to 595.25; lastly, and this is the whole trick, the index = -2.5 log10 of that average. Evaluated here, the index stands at -0.07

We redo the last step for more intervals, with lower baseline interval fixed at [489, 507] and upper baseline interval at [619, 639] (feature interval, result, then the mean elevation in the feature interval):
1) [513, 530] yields 0.107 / 29.9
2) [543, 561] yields -0.020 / 30.2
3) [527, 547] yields 0.121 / 28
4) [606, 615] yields 0.029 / 22.7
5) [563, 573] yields -0.117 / 31.1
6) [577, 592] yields 0.037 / 25.3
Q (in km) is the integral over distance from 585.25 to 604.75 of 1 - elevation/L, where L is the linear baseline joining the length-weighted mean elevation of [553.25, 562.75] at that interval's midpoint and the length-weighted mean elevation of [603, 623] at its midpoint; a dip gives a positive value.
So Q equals 1.0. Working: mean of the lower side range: 32.2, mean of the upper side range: 22.3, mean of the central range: 24.2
